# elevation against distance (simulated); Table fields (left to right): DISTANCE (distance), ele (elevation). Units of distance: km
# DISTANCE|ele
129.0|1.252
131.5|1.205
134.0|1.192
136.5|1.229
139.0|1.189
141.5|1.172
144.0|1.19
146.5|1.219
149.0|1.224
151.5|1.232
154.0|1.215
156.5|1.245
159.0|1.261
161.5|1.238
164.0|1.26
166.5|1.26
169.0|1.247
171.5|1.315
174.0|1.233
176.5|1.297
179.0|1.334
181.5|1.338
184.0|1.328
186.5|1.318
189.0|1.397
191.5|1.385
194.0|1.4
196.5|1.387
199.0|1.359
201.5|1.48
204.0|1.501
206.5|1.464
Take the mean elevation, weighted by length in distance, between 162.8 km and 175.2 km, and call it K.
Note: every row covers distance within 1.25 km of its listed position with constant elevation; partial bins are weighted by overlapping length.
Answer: 1.26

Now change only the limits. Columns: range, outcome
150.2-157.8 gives 1.23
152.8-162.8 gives 1.24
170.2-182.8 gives 1.3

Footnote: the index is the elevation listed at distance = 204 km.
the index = 1.501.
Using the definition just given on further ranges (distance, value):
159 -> 1.261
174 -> 1.233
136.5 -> 1.229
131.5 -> 1.205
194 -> 1.4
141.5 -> 1.172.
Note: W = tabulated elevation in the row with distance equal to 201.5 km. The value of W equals 1.48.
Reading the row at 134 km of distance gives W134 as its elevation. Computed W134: 1.192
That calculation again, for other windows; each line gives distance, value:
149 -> 1.224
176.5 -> 1.297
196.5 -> 1.387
